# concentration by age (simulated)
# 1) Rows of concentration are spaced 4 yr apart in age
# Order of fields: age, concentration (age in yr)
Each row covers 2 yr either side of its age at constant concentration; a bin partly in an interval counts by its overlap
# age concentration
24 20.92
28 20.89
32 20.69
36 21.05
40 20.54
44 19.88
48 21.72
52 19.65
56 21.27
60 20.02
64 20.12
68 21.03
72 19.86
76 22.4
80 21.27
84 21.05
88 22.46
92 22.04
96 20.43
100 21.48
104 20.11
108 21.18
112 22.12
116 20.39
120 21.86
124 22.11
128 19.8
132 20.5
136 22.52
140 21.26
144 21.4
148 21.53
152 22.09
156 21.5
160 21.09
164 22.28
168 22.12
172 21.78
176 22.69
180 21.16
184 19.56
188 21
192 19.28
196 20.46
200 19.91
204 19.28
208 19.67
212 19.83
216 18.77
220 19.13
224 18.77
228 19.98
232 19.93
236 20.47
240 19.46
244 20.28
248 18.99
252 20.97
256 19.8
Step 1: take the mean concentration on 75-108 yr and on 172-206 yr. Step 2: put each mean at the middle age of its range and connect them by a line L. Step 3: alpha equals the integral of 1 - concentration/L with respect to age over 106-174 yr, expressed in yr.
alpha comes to -1.86 yr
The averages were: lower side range 21.4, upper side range 20.5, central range 21.5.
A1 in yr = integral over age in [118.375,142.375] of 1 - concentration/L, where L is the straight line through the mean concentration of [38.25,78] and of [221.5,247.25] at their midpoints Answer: -1.2 yr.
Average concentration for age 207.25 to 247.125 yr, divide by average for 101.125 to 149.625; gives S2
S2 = 0.9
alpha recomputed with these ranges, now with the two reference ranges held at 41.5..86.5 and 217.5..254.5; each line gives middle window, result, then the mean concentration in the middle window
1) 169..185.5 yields -1.1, 21.4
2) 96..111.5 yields -0.3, 21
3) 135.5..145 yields -0.6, 21.6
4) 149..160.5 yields -0.8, 21.6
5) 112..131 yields -0.6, 21.1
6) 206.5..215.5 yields 0.1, 19.6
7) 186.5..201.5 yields -0.1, 20.1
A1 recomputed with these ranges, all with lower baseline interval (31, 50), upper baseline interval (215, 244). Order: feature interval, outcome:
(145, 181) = -3.3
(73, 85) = -0.5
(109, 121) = -0.6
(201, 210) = 0.1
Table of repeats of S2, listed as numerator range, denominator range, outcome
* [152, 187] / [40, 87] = 1.04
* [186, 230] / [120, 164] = 0.92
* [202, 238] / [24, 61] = 0.95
